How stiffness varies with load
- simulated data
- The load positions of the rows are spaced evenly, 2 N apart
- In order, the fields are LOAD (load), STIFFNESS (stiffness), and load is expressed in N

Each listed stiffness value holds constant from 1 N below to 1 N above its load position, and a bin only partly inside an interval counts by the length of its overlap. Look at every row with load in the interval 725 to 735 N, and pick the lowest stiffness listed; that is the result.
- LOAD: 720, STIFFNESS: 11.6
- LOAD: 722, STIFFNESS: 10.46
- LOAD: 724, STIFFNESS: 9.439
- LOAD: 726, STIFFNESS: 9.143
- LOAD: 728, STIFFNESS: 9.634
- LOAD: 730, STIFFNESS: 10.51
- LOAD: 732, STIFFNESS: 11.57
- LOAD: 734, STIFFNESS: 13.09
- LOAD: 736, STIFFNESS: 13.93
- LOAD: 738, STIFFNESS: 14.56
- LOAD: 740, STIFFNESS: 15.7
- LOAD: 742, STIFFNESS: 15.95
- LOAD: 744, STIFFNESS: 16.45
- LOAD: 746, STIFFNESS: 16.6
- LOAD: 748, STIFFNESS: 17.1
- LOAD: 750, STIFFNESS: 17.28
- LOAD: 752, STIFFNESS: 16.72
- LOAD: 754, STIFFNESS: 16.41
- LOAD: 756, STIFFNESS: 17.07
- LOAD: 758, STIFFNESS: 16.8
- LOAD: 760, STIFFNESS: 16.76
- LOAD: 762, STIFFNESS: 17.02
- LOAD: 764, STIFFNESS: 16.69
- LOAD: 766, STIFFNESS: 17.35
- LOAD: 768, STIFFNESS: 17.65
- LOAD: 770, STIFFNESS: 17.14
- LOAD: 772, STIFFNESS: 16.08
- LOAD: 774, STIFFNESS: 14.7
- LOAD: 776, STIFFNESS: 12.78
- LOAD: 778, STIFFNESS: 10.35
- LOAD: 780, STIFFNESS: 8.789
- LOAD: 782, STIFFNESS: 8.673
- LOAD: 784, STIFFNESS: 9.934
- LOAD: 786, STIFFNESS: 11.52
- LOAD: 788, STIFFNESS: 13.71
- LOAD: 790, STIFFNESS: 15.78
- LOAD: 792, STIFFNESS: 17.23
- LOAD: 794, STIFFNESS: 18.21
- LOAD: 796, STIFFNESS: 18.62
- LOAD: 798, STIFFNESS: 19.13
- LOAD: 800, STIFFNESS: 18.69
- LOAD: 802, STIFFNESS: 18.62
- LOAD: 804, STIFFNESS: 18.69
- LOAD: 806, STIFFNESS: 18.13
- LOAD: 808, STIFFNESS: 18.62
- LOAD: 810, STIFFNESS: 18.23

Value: 9.143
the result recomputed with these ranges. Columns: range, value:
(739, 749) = 15.7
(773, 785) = 8.673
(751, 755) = 16.41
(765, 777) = 12.78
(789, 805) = 15.78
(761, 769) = 16.69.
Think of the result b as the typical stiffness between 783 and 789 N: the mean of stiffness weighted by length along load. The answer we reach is 11.7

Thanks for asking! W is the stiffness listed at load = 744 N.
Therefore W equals 16.45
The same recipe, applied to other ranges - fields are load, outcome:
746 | 16.6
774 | 14.7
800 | 18.69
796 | 18.62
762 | 17.02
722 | 10.46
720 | 11.6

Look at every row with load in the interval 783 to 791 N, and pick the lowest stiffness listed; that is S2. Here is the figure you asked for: 9.934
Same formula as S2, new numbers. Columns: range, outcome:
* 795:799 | 18.62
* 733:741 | 13.09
